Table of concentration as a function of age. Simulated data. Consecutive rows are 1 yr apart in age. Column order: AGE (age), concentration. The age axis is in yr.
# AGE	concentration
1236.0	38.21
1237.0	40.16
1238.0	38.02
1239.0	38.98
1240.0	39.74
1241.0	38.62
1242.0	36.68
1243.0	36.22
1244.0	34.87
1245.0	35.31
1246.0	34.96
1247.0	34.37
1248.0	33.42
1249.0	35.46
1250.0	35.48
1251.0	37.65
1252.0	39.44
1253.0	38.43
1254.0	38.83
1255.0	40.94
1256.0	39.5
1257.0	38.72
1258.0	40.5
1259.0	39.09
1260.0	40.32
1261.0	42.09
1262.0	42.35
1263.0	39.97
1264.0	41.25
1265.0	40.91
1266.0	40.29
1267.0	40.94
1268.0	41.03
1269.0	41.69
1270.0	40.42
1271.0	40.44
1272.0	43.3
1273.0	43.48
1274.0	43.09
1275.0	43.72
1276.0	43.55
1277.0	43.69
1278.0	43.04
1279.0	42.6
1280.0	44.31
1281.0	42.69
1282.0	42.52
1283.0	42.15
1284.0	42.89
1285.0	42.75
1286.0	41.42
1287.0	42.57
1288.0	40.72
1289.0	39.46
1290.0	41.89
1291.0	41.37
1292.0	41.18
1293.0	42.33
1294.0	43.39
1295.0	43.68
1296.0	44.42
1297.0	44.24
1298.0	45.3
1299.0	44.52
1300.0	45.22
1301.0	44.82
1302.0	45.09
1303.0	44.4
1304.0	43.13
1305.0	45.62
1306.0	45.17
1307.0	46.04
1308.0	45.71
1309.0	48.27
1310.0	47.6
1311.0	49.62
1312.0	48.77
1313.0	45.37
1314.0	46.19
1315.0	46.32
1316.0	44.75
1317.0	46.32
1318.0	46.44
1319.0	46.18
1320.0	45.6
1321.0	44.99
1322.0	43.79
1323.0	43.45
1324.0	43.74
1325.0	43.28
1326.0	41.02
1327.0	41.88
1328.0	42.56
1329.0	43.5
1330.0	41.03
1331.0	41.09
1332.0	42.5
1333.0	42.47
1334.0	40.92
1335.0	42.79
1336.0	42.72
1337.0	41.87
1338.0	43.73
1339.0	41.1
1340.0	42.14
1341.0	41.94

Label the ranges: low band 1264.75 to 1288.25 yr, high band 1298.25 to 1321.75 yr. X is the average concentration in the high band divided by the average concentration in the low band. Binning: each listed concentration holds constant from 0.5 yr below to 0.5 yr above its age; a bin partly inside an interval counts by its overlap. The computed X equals 1.1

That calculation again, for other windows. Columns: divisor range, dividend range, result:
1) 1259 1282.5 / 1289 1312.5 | 1.07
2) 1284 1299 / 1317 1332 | 1.02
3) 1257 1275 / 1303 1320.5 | 1.12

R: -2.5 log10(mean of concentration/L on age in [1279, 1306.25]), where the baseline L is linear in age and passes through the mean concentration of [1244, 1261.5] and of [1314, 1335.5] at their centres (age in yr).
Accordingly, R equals -0.056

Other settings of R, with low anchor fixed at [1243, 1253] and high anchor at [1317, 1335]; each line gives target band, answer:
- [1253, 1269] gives -0.09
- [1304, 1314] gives -0.12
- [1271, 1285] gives -0.12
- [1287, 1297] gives -0.06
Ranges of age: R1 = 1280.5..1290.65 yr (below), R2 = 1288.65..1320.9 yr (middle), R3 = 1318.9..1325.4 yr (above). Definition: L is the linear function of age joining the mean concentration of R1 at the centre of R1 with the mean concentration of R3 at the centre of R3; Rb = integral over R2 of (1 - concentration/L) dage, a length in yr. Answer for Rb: -1.3 yr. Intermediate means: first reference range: 41.9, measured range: 45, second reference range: 44.3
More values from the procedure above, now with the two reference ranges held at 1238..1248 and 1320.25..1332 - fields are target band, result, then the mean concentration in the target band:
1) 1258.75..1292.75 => -2.5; 41.9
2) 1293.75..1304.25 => -0.9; 44.4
